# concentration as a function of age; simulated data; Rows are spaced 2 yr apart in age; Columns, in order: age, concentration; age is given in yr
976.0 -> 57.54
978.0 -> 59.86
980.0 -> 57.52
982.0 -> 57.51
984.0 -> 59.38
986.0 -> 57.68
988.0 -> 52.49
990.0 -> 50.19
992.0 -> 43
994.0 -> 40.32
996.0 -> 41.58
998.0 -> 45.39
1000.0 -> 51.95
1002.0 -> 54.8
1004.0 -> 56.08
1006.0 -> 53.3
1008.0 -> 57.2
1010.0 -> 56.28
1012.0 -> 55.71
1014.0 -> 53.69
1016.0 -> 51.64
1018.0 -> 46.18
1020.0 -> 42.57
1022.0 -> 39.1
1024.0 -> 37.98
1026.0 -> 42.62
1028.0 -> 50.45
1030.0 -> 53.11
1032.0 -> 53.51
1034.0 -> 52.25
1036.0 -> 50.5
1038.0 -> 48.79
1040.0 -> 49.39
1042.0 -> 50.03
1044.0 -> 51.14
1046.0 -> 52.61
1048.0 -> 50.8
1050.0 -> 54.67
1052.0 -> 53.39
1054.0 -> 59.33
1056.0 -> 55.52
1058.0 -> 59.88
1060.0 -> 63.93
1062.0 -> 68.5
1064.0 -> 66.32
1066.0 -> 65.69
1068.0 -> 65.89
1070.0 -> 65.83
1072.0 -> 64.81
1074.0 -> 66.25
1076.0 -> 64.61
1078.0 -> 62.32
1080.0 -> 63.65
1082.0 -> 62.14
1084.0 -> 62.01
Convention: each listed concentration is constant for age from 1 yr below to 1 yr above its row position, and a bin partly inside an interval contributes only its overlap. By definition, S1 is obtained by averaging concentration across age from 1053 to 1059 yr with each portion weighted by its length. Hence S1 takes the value 58.2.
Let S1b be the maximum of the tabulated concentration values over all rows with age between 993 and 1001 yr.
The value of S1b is 51.95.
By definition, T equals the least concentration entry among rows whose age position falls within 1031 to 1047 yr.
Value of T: 48.79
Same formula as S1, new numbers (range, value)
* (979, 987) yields 58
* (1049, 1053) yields 54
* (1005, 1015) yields 55.2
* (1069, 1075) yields 65.6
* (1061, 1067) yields 66.8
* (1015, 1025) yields 43.5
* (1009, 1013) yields 56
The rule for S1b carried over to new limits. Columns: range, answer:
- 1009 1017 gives 56.28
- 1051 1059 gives 59.88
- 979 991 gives 59.38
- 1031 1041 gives 53.51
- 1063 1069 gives 66.32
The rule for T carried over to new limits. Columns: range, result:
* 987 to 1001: 40.32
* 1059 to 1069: 63.93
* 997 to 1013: 45.39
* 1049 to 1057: 53.39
